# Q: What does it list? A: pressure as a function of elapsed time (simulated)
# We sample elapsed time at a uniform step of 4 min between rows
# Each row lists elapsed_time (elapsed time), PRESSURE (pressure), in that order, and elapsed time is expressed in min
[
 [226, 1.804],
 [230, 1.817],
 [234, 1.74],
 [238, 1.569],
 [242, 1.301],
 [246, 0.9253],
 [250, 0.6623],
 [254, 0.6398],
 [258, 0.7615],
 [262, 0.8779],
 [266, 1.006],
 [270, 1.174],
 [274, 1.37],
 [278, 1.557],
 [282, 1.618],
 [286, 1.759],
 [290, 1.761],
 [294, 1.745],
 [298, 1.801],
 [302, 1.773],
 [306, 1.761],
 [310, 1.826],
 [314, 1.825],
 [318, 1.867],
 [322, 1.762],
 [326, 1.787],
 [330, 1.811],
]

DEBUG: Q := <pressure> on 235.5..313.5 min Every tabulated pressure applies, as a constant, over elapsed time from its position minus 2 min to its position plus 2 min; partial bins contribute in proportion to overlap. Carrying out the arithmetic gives 1.37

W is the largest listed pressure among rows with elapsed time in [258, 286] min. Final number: 1.759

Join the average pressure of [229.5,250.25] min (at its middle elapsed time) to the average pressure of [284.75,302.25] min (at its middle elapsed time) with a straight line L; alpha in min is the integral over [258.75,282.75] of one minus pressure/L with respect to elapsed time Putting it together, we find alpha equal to 5.7 min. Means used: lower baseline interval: 1.36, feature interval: 1.22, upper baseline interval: 1.77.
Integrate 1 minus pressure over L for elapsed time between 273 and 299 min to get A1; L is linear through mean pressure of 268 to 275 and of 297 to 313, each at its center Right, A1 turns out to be -3.1 min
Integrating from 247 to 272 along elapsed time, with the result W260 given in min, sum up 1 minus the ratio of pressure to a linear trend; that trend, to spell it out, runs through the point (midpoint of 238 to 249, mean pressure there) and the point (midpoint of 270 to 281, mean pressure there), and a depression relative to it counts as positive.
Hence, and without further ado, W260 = 8.50 min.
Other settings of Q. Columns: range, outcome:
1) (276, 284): 1.59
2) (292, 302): 1.77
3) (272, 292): 1.61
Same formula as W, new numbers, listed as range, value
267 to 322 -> 1.867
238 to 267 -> 1.569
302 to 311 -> 1.826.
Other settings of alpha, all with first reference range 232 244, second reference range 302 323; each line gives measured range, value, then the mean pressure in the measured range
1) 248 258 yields 5.8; 0.673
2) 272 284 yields 1.2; 1.51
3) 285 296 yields -0.2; 1.75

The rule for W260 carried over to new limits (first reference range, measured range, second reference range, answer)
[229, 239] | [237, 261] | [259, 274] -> 8.09 min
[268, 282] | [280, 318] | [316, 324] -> -3.50 min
